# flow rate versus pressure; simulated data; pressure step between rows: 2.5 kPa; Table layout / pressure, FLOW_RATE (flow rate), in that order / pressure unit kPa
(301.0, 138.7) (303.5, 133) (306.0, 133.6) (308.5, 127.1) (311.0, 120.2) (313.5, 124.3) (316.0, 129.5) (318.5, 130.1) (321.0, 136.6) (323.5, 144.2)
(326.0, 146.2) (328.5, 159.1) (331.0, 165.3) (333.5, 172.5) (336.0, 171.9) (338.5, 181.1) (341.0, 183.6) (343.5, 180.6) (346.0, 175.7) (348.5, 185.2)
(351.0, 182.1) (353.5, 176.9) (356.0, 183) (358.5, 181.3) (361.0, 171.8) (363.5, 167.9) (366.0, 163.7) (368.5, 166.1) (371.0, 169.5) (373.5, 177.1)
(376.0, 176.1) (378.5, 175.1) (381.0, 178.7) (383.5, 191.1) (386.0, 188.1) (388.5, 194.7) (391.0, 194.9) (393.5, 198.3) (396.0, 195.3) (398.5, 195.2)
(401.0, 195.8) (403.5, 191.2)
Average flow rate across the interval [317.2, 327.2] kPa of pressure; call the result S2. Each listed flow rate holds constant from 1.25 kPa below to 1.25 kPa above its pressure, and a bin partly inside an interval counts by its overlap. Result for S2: 139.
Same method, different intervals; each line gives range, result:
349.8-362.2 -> 179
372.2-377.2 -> 177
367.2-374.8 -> 171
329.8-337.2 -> 170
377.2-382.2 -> 177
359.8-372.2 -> 168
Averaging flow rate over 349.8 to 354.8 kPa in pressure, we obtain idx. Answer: 180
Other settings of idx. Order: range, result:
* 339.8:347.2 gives 180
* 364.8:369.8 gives 165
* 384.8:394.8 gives 194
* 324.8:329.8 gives 153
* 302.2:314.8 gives 128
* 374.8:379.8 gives 176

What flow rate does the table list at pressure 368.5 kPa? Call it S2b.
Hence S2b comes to 166.1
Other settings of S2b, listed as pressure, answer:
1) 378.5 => 175.1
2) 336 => 171.9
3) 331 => 165.3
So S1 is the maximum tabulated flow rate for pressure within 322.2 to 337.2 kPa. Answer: 172.5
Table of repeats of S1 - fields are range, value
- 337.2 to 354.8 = 185.2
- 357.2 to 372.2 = 181.3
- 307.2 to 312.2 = 127.1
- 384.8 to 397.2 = 198.3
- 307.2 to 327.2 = 146.2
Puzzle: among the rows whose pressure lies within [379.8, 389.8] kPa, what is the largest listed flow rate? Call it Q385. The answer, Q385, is 194.7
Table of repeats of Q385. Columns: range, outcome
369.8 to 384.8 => 191.1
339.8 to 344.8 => 183.6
